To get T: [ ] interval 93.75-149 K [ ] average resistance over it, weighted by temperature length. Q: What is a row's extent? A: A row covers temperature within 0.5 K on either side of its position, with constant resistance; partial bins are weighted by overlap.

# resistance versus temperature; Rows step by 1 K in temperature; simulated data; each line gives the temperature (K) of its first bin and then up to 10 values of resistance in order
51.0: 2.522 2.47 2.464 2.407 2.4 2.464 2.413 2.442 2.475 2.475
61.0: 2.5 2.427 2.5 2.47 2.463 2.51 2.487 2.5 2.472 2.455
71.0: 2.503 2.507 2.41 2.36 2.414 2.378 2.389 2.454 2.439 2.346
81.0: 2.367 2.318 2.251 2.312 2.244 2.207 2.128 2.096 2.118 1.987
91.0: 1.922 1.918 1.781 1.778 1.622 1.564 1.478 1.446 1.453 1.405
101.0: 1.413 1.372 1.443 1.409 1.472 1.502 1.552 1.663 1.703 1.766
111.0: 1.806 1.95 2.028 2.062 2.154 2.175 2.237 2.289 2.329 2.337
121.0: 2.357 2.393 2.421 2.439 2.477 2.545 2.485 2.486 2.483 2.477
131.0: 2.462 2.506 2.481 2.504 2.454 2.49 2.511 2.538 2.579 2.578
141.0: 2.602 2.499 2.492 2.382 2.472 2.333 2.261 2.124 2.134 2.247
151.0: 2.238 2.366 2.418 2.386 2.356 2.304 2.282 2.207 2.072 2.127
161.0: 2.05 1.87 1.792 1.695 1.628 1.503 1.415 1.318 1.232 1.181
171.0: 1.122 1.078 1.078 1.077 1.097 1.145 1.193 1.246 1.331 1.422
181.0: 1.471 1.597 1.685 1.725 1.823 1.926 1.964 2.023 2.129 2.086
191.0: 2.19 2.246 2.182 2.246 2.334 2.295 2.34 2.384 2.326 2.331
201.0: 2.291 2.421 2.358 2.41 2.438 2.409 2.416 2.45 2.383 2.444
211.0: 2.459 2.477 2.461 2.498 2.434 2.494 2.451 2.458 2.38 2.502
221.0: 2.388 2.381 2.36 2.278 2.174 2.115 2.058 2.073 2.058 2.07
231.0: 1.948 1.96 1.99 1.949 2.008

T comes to 2.12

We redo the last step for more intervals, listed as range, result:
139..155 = 2.37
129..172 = 2.15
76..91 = 2.25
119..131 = 2.44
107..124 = 2.1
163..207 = 1.81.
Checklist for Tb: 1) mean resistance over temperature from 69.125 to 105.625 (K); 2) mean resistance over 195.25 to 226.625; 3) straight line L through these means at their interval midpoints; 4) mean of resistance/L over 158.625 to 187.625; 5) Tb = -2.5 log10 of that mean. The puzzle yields 0.44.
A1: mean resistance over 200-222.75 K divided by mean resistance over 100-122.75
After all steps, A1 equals 1.29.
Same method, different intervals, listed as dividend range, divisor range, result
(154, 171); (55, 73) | 0.73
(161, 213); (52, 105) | 0.87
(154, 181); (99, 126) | 0.82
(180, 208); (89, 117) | 1.25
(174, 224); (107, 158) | 0.92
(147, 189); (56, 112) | 0.84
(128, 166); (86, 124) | 1.23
